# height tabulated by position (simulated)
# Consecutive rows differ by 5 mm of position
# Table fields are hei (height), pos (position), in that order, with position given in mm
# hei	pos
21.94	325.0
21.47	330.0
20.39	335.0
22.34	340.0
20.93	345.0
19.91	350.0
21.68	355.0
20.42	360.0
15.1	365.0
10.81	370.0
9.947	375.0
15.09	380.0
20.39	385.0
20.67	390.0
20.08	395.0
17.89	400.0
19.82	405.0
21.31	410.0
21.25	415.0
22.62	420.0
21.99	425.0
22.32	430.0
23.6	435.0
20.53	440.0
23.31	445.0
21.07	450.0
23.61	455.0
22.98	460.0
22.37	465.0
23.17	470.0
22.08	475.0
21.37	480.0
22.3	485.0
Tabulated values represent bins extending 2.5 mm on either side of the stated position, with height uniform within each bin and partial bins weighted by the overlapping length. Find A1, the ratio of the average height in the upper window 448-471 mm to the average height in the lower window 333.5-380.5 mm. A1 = 1.3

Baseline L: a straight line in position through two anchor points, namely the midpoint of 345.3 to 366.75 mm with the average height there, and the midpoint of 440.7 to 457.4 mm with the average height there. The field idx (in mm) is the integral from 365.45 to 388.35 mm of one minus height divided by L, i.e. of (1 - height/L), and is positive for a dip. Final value 6.63 mm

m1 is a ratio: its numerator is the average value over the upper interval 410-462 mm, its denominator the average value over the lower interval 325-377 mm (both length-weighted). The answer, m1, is 1.20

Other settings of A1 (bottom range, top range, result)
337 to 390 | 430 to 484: 1.26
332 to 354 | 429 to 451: 1.06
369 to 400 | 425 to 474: 1.36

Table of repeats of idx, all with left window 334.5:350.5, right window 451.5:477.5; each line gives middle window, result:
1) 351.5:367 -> 1.5 mm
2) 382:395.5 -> 0.9 mm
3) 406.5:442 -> 0.5 mm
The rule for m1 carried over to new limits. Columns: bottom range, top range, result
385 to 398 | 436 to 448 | 1.09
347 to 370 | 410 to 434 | 1.20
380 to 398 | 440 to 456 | 1.14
